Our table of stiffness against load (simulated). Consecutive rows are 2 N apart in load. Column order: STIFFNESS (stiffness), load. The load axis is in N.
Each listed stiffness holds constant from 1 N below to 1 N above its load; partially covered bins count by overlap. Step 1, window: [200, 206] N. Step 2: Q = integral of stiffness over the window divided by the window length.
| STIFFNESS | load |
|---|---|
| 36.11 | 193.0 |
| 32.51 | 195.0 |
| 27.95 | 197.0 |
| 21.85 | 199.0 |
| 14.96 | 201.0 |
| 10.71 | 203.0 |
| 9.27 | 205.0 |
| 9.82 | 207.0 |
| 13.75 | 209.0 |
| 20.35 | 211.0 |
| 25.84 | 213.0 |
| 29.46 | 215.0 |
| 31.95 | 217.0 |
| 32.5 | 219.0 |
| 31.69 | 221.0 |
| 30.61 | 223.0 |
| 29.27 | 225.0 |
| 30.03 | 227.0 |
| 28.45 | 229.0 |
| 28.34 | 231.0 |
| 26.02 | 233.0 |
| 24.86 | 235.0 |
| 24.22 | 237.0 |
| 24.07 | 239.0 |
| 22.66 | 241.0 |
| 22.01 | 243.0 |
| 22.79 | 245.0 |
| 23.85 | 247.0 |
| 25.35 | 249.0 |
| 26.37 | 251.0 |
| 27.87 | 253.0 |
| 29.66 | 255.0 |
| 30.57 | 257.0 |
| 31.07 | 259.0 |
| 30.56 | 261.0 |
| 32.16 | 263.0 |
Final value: 11.6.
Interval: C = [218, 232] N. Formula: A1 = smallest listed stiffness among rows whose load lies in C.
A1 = 28.34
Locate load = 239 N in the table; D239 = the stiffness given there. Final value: 24.07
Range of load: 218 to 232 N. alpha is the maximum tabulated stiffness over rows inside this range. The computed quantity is 32.5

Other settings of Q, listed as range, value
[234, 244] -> 23.6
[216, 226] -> 31.2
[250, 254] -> 27.1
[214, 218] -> 30.7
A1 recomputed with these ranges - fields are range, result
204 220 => 9.27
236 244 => 22.01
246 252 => 23.85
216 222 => 31.69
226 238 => 24.22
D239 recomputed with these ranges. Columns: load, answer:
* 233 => 26.02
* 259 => 31.07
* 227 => 30.03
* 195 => 32.51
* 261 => 30.56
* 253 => 27.87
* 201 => 14.96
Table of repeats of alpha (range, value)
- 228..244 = 28.45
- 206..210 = 13.75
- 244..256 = 29.66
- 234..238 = 24.86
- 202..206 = 10.71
